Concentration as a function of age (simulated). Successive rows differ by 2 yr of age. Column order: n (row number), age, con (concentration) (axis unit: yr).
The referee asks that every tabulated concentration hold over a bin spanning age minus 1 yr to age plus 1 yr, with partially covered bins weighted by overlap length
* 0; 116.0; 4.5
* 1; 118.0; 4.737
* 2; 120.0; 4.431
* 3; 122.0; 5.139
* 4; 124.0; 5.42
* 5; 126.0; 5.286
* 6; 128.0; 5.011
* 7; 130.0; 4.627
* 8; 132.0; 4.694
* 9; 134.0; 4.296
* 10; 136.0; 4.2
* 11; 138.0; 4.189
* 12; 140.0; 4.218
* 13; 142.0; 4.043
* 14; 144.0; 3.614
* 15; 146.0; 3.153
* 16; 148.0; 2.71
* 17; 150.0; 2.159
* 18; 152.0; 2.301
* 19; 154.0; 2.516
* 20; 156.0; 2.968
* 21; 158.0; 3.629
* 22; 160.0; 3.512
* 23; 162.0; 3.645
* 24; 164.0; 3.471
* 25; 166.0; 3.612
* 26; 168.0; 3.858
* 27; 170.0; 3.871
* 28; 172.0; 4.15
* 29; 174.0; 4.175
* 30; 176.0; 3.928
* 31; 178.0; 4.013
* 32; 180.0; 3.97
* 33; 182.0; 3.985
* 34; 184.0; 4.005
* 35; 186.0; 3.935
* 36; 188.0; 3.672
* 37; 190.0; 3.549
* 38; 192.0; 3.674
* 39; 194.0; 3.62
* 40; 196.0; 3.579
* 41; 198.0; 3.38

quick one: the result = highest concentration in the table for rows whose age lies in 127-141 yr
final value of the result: 5.011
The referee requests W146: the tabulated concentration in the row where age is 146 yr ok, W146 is 3.153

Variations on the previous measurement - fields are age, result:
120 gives 4.431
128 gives 5.011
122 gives 5.139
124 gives 5.42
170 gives 3.871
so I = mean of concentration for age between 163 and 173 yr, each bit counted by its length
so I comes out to 3.79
